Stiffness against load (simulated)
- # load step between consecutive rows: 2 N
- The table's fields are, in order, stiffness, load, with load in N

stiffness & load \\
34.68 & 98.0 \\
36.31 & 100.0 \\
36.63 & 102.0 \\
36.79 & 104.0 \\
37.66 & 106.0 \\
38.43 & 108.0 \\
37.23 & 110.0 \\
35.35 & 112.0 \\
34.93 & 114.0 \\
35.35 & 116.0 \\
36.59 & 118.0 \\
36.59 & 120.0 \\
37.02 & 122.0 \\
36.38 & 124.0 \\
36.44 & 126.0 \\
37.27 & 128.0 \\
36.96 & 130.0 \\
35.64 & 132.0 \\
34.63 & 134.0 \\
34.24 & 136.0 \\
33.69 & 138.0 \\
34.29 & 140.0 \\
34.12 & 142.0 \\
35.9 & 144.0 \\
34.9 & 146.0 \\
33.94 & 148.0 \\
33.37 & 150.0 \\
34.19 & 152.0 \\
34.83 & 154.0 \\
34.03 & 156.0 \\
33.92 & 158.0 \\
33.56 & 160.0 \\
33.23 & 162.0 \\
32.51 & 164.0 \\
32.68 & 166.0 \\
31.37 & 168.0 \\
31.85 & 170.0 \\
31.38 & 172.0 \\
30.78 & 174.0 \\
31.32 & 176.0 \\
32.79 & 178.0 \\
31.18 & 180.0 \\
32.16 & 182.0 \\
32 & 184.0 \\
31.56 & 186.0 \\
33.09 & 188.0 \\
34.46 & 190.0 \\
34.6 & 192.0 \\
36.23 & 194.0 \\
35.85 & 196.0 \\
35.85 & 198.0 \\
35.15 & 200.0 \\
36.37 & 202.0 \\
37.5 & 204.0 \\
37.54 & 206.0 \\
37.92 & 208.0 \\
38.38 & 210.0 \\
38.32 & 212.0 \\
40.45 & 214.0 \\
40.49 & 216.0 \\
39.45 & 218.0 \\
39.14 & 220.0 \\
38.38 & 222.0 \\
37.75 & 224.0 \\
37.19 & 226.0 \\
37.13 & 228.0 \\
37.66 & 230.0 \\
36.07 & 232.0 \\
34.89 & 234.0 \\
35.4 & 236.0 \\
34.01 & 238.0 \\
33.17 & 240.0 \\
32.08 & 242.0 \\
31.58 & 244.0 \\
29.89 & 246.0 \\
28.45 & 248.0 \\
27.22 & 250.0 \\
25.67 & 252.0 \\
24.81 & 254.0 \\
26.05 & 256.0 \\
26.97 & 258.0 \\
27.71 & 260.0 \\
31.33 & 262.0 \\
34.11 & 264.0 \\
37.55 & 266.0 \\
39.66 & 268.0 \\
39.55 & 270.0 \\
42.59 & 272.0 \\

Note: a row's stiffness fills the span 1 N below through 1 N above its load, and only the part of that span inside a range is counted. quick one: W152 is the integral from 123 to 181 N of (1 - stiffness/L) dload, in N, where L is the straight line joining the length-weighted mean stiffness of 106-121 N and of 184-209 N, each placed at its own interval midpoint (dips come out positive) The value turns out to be 3.4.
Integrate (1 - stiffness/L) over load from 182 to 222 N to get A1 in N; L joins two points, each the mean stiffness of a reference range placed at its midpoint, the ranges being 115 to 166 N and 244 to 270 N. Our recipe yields -4.9 N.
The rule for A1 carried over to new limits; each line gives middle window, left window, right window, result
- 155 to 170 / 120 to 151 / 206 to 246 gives 1.2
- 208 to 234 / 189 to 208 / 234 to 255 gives -3.8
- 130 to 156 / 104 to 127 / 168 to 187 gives -0.1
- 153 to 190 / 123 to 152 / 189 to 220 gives 3.8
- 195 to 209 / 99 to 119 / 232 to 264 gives -1.8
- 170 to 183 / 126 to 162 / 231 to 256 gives 0.7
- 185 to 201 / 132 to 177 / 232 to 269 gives -1.0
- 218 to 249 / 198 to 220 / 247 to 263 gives -2.5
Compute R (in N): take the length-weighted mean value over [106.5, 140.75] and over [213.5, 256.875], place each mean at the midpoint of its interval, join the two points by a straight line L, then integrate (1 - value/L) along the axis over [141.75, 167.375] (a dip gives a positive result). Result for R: 1.1 N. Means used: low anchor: 36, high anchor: 33.9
